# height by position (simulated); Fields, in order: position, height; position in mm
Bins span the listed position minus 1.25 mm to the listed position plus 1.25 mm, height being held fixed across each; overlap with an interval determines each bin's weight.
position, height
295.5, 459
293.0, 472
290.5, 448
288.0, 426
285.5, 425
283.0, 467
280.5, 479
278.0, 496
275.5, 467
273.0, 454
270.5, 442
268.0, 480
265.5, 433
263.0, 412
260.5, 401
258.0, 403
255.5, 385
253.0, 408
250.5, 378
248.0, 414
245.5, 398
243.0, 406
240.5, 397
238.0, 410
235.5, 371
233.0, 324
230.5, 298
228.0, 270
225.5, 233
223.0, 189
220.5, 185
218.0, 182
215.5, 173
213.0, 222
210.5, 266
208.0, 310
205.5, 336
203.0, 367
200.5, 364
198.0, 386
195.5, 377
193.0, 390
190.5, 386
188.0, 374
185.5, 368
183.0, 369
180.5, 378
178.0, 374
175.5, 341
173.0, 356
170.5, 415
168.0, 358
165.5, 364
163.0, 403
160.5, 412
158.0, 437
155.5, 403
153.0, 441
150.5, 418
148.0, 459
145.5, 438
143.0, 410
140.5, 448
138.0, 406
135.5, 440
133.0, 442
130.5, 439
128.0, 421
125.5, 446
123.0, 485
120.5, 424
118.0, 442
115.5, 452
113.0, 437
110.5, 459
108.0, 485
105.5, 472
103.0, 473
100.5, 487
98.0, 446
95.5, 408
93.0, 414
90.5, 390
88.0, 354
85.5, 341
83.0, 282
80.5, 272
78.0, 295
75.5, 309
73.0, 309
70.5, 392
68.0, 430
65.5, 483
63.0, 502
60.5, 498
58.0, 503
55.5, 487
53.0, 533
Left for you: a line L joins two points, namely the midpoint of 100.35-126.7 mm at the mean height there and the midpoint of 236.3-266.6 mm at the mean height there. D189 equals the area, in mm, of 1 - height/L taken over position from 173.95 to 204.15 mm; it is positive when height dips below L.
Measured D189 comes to 3.9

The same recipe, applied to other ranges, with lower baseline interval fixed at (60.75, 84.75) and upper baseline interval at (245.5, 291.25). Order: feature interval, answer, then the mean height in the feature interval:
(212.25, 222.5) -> 5.6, 189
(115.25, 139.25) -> -3.3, 439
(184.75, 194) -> 0.6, 380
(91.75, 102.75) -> -1.9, 442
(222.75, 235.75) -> 4.3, 281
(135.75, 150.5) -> -1.5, 432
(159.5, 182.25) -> 1.3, 377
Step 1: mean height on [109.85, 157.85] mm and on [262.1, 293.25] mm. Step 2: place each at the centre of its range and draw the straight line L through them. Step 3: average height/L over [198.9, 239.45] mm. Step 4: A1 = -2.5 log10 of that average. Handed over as 0.50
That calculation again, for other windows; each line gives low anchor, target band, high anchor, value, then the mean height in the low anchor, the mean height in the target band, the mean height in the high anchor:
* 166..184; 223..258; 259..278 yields 0.19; 370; 356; 444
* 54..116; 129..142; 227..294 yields -0.05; 415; 434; 414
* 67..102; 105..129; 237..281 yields -0.20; 367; 452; 425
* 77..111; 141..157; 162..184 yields -0.13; 398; 429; 373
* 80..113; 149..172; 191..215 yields -0.12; 411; 406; 332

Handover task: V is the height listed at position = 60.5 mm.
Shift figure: 498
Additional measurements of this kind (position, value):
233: 324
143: 410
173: 356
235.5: 371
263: 412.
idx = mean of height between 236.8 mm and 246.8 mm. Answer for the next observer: 403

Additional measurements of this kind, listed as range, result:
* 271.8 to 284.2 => 473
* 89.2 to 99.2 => 414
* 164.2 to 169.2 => 361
